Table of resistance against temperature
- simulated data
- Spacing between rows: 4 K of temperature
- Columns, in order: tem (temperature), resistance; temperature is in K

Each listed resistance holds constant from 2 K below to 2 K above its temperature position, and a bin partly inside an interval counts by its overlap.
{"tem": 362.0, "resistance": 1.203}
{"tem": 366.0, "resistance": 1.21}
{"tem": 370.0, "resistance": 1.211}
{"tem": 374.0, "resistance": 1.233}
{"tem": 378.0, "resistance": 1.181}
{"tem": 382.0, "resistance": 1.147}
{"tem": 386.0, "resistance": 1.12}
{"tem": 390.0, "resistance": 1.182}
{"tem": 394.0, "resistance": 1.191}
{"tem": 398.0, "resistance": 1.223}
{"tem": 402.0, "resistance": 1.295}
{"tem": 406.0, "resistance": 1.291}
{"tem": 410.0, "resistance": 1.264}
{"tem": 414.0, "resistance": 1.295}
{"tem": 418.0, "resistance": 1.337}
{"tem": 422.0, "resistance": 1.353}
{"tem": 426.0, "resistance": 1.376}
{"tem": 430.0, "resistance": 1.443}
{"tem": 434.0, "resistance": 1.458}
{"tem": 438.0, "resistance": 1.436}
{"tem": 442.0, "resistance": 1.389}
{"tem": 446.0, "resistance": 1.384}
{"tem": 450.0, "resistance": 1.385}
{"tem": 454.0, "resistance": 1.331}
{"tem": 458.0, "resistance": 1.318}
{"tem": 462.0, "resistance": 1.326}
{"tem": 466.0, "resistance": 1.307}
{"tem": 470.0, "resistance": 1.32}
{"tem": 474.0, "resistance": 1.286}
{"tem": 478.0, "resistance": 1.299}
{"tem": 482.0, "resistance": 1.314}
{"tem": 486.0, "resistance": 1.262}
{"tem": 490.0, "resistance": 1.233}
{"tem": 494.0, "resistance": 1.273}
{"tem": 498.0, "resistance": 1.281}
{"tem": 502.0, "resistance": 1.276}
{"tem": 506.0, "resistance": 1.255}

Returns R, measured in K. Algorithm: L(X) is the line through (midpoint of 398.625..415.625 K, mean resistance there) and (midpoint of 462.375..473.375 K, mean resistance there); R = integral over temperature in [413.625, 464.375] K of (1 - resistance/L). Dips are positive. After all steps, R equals -3.0 K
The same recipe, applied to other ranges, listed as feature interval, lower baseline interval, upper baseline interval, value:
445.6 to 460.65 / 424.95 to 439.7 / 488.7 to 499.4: 0.3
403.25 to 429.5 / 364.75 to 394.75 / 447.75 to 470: -1.5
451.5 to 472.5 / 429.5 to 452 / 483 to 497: 0.4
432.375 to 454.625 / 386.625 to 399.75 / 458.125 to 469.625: -2.1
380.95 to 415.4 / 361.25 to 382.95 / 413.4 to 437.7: 1.8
